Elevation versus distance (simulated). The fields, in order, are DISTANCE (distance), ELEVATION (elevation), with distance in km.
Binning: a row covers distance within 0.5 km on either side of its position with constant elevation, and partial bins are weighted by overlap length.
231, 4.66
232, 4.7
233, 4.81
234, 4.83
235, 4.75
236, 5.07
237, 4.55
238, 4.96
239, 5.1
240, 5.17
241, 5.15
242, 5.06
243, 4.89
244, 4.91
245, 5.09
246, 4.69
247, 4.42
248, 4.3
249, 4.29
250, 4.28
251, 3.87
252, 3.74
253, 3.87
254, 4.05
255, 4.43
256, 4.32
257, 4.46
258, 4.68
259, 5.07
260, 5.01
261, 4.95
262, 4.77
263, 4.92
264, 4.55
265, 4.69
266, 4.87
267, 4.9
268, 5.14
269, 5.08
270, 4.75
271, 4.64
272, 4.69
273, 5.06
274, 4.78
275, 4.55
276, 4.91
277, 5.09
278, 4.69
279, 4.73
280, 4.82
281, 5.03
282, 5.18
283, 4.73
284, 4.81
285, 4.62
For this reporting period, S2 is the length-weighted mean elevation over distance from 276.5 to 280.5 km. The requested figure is 4.83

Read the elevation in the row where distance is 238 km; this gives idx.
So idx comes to 4.96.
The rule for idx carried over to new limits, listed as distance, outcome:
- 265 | 4.69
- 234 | 4.83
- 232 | 4.7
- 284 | 4.81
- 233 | 4.81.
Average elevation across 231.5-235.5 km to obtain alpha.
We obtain 4.77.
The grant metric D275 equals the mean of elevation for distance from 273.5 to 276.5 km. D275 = 4.75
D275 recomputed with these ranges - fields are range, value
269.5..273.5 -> 4.79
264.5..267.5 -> 4.82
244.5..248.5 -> 4.62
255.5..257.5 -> 4.39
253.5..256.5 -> 4.27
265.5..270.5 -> 4.95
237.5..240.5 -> 5.08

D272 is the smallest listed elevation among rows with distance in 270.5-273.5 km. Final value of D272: 4.64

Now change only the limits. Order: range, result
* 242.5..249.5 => 4.29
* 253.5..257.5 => 4.05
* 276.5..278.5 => 4.69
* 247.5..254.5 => 3.74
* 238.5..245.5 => 4.89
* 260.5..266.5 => 4.55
